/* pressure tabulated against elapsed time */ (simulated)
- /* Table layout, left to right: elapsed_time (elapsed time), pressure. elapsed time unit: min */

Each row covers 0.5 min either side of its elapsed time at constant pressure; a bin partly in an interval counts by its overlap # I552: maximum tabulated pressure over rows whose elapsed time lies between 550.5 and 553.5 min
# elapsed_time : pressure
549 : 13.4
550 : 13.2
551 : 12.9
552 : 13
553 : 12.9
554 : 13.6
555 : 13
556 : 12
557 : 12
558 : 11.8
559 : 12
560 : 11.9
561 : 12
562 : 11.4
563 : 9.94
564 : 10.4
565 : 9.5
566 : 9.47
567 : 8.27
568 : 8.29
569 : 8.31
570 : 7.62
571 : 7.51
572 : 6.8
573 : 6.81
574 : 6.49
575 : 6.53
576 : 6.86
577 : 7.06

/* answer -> 13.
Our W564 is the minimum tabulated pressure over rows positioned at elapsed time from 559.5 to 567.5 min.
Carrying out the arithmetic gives 8.27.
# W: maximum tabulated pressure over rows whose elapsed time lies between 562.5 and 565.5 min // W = 10.4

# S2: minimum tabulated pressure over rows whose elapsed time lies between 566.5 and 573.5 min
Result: 6.8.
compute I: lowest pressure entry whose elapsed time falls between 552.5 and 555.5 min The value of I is 12.9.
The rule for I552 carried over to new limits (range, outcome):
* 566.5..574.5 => 8.31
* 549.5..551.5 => 13.2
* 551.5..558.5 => 13.6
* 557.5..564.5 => 12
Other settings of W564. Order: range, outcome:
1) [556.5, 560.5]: 11.8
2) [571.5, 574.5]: 6.49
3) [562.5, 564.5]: 9.94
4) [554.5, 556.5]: 12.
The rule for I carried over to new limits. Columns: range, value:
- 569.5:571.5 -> 7.51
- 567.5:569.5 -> 8.29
